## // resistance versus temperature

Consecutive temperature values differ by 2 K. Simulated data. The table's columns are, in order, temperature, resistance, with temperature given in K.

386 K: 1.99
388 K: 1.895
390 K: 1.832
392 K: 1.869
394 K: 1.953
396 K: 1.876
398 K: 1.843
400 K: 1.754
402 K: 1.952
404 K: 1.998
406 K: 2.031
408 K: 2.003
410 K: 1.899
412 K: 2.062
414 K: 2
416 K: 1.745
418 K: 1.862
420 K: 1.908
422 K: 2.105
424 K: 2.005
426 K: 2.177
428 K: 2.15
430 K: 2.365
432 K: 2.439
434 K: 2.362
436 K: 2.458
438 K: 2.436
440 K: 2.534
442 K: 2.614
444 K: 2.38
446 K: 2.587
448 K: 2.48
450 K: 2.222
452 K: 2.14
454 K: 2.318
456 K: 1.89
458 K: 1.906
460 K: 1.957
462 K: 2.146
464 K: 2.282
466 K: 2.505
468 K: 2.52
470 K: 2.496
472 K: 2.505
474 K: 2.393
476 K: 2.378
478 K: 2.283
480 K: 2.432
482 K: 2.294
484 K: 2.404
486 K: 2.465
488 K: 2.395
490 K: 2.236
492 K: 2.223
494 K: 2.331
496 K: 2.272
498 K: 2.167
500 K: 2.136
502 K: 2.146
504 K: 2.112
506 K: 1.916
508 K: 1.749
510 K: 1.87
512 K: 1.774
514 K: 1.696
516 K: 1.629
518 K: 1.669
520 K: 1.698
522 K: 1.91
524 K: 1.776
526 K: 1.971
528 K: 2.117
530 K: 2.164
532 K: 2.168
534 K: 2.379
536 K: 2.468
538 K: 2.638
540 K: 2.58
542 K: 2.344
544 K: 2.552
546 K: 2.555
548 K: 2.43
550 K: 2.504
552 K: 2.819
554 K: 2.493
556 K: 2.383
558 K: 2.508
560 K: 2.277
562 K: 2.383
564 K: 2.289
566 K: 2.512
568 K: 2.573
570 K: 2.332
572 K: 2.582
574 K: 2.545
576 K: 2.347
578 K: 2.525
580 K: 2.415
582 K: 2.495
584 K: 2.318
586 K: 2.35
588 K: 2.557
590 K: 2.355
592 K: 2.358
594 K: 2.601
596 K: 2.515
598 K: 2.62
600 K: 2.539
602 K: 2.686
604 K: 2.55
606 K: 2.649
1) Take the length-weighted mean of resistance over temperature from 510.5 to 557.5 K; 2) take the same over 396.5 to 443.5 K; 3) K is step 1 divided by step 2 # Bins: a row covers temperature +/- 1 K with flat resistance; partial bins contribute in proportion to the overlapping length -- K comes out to 1.0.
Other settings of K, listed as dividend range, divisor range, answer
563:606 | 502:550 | 1.18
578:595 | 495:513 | 1.21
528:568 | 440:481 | 1.05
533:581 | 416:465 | 1.11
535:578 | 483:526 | 1.23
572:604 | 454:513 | 1.12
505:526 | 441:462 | 0.79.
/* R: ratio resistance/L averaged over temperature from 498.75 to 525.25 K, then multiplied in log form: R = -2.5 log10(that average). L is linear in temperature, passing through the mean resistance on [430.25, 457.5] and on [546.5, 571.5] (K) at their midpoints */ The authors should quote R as 0.29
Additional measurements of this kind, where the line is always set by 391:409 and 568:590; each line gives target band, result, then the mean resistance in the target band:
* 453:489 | -0.09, 2.31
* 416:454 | -0.13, 2.28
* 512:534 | 0.20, 1.9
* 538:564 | -0.05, 2.48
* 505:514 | 0.23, 1.81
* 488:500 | -0.03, 2.25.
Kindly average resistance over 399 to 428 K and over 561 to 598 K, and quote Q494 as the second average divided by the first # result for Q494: 1.24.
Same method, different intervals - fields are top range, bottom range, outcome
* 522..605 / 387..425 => 1.26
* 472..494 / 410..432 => 1.15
